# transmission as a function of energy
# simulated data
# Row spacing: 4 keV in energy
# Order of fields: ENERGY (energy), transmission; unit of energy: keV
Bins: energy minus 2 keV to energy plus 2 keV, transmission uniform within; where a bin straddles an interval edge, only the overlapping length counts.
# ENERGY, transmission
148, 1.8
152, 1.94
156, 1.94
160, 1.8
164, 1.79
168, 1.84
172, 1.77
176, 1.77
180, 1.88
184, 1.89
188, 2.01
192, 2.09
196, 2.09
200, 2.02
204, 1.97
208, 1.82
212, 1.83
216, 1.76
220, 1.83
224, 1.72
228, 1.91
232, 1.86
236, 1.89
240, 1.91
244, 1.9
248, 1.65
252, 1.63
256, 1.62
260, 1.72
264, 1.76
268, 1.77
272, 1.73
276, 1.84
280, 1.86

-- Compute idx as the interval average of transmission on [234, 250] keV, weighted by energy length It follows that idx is 1.84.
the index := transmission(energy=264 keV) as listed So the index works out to 1.76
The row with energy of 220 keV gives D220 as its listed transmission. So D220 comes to 1.83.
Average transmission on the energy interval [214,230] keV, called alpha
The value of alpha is 1.8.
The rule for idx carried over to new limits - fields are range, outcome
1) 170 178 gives 1.77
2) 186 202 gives 2.05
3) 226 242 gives 1.89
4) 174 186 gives 1.85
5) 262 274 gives 1.75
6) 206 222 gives 1.81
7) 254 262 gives 1.67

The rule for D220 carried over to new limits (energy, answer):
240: 1.91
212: 1.83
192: 2.09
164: 1.79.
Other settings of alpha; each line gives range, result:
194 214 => 1.95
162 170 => 1.81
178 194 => 1.97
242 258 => 1.7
